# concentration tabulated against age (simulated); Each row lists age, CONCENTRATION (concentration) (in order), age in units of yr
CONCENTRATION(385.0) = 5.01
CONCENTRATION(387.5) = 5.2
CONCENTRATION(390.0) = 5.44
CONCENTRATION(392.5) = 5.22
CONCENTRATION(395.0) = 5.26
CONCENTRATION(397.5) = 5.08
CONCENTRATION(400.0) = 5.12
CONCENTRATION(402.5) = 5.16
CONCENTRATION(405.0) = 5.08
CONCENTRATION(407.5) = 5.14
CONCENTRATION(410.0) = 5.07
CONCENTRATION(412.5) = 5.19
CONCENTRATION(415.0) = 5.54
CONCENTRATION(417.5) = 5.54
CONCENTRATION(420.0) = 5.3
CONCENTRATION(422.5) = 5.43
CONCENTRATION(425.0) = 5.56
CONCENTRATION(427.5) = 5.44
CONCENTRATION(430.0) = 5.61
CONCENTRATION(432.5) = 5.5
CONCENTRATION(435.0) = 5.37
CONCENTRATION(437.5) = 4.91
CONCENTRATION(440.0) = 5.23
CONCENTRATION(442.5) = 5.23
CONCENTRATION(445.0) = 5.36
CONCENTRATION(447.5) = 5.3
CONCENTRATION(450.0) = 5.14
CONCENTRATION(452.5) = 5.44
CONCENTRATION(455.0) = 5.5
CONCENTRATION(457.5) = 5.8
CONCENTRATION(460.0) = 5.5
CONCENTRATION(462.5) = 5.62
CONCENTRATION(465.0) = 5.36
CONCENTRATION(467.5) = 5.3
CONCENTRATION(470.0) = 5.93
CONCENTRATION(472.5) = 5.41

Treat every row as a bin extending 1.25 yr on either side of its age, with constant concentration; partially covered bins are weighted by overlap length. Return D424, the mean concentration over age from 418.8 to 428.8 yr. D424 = 5.43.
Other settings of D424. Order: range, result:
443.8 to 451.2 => 5.27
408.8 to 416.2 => 5.27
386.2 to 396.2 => 5.28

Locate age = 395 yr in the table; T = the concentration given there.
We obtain 5.26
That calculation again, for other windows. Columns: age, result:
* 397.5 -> 5.08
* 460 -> 5.5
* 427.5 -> 5.44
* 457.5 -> 5.8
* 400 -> 5.12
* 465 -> 5.36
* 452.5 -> 5.44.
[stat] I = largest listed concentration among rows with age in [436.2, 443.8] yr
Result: 5.23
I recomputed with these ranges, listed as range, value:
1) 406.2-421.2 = 5.54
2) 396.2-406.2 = 5.16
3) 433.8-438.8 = 5.37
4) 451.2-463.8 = 5.8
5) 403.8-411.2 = 5.14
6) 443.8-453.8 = 5.44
